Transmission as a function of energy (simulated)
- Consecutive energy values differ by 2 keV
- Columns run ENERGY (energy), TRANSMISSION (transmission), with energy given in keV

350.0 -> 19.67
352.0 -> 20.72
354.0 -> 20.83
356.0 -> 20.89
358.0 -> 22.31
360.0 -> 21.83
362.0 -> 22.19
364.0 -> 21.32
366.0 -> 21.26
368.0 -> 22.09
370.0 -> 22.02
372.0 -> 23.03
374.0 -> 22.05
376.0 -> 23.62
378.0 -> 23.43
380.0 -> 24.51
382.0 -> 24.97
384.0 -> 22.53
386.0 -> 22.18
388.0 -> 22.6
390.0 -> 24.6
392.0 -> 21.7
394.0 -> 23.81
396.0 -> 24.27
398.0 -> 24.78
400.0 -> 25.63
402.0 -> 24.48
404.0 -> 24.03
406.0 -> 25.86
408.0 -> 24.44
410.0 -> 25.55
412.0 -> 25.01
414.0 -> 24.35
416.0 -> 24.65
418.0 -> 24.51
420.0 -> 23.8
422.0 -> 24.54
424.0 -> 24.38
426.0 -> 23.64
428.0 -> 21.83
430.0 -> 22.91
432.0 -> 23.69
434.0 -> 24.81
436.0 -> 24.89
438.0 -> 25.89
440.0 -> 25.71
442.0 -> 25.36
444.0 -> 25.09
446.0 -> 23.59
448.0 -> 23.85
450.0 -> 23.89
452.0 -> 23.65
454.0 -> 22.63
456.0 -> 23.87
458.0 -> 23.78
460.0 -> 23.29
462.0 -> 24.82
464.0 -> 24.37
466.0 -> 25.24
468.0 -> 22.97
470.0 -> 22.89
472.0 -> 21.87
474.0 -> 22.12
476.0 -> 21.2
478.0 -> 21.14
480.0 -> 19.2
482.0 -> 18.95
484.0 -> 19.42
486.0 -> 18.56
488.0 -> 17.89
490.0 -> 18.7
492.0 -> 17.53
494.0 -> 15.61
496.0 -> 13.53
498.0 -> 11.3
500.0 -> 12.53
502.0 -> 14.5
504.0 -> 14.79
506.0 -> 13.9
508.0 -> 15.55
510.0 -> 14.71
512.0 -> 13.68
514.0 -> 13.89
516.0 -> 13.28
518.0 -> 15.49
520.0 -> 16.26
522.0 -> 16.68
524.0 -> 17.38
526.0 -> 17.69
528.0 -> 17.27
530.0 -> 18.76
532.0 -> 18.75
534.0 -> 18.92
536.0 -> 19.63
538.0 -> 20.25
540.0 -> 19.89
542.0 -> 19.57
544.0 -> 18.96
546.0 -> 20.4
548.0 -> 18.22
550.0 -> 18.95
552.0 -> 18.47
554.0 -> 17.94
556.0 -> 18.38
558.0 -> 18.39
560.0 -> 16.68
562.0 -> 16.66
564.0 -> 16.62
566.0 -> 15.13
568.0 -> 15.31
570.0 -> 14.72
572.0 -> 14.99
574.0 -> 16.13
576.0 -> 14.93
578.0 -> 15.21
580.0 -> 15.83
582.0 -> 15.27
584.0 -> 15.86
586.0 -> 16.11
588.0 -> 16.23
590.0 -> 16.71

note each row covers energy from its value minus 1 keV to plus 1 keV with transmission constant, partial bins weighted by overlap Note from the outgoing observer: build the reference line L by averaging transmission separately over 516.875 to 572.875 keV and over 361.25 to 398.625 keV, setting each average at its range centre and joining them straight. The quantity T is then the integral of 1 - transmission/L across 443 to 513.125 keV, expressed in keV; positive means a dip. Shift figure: 0.8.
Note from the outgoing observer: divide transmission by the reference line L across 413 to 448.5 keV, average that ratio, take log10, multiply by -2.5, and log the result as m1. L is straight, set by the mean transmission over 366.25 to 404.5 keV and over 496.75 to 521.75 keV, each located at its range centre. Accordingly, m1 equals -0.21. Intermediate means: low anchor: 23.4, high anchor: 14.2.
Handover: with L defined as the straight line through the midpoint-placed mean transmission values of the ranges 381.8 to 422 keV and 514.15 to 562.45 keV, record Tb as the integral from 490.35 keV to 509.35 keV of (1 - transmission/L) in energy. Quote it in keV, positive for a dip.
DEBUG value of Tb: 5.02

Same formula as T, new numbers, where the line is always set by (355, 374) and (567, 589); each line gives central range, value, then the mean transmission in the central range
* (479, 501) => 1.8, 16.7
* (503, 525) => 3.0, 15.1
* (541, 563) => -2.9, 18.4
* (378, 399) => -2.4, 23.6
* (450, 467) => -4.3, 24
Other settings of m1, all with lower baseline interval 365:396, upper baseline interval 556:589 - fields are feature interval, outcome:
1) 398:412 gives -0.13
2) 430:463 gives -0.18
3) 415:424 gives -0.13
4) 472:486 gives -0.05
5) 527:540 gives -0.10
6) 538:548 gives -0.15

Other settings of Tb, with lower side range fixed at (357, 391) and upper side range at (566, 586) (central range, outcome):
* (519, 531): -0.07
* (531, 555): -3.72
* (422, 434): -1.59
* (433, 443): -2.41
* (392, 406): -1.65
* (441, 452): -2.29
